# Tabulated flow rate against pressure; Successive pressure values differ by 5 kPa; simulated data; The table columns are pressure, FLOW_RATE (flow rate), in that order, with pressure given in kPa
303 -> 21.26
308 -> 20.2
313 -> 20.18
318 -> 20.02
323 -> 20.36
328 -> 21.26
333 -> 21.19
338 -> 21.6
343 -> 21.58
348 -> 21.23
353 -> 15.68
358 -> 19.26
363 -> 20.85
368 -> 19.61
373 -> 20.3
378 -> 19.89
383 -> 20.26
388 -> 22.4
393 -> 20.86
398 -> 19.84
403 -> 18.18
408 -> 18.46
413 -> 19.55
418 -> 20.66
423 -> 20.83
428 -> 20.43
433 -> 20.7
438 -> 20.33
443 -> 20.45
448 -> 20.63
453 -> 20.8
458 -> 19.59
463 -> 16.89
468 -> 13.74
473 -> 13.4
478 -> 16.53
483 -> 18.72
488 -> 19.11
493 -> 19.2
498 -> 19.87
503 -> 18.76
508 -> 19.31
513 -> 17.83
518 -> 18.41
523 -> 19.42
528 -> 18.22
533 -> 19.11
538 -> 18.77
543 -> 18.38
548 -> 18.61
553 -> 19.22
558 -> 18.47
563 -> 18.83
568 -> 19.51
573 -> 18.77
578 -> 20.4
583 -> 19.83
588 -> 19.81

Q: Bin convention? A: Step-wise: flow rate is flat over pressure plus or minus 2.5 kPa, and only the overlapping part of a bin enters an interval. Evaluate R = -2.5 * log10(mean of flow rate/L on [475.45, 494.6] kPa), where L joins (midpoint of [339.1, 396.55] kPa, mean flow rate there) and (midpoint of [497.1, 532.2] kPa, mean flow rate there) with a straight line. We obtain 0.04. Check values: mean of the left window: 20.2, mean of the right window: 18.8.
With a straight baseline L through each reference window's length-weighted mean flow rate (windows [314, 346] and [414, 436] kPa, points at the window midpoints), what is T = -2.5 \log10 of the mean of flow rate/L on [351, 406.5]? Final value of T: 0.05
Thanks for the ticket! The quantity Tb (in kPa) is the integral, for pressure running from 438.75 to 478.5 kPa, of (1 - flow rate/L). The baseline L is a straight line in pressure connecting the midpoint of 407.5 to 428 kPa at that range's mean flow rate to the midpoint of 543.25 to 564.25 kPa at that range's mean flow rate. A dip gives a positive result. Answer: 3.6 kPa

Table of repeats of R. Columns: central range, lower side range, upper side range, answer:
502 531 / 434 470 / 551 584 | 0.03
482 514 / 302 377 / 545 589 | 0.03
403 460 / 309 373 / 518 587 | -0.02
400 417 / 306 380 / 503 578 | 0.05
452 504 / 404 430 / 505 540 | 0.08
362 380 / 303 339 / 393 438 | 0.01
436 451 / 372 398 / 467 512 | -0.08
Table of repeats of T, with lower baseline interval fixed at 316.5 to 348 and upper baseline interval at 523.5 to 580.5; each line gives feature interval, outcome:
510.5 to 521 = 0.06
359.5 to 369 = 0.03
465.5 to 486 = 0.25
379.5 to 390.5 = -0.03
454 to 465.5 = 0.07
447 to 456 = -0.04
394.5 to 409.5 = 0.08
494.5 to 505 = 0.01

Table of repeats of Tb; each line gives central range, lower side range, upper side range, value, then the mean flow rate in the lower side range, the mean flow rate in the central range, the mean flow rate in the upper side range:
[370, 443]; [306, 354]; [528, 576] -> -1.1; 20.5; 20.2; 18.8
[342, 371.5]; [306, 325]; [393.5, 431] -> 0.6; 20.2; 19.6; 19.8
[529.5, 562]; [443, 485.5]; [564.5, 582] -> 0.6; 17.7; 18.7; 19.5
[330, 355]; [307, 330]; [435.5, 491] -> -0.4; 20.4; 20.4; 18.2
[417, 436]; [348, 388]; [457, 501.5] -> -2.2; 19.7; 20.6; 17.4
